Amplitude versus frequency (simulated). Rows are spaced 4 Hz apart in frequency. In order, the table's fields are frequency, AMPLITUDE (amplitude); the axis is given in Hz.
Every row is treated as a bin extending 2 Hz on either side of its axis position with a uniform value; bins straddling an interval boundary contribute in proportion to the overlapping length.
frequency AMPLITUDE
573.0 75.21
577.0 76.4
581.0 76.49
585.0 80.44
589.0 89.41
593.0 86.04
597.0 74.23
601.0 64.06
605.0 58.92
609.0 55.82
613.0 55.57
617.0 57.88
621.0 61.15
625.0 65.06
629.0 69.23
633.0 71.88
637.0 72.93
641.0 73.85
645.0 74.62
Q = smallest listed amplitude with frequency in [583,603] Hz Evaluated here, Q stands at 64.06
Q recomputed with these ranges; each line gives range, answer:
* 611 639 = 55.57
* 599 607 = 58.92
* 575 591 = 76.4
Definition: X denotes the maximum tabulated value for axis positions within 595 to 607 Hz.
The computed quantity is 74.23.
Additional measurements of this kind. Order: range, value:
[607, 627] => 65.06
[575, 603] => 89.41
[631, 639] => 72.93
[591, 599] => 86.04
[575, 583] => 76.49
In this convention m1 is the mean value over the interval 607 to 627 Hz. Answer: 59.1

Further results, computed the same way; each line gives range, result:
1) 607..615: 55.7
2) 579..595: 83.1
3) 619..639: 68.1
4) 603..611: 57.4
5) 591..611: 67.8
